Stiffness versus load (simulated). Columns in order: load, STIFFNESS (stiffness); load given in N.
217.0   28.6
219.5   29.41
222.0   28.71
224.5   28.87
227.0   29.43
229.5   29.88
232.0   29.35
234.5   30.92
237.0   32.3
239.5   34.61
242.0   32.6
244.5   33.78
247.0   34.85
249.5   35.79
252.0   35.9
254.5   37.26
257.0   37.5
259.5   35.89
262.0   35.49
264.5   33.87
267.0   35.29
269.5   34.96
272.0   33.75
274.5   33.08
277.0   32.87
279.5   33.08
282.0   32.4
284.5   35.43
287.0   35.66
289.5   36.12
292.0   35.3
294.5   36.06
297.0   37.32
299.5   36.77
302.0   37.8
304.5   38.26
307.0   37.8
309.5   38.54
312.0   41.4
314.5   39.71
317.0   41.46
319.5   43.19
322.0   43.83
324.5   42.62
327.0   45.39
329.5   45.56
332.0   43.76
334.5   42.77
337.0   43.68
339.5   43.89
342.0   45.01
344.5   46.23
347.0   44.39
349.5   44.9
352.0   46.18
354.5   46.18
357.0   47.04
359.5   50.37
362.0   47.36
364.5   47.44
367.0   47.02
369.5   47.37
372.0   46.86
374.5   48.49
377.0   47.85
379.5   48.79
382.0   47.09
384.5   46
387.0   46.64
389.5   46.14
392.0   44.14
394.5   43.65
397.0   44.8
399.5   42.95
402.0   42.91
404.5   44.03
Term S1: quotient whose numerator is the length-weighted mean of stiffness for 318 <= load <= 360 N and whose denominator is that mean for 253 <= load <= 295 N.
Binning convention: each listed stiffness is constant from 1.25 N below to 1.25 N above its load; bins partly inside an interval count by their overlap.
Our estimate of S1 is 1.29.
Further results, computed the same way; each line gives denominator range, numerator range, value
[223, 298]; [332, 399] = 1.36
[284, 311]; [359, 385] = 1.29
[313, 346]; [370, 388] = 1.09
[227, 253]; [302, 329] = 1.26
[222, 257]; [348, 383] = 1.44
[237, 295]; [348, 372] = 1.35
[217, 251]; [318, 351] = 1.40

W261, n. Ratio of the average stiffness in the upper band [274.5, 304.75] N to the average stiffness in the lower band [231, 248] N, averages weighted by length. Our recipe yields 1.08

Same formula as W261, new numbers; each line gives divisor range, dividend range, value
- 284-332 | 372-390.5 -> 1.20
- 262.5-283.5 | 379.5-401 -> 1.34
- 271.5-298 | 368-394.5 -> 1.35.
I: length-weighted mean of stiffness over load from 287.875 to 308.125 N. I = 36.9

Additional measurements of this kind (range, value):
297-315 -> 38.5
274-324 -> 37.4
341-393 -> 46.8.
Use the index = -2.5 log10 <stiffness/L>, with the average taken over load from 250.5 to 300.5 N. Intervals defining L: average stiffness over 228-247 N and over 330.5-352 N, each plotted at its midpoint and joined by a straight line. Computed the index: 0.04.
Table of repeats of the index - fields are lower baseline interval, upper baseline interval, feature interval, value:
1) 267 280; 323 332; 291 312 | 0.05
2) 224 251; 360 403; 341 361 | -0.07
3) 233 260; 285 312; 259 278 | 0.04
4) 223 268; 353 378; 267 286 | 0.10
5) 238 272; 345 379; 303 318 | 0.05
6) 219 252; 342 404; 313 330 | -0.06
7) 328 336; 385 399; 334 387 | -0.05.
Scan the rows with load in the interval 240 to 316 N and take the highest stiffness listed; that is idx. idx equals 41.4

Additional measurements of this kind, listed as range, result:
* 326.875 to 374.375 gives 50.37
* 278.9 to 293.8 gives 36.12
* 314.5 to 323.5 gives 43.83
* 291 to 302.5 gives 37.8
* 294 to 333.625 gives 45.56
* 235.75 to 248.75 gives 34.85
